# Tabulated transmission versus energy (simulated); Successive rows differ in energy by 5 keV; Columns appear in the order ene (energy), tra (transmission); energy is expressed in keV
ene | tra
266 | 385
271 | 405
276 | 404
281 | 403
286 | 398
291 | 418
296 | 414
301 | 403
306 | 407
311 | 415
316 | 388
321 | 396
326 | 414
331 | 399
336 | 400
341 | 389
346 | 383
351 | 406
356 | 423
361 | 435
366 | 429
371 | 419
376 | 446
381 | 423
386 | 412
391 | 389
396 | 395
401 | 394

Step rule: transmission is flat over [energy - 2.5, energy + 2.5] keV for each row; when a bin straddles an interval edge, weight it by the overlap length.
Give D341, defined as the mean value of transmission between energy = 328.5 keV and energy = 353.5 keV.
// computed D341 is 395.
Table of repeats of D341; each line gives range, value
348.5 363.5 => 421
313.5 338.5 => 399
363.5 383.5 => 429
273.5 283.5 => 404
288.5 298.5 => 416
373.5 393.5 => 418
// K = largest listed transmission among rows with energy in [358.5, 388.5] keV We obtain 446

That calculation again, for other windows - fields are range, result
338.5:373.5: 435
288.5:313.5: 418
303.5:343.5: 415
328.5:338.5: 400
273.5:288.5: 404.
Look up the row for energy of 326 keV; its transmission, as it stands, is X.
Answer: 414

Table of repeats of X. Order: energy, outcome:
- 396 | 395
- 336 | 400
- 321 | 396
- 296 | 414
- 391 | 389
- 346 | 383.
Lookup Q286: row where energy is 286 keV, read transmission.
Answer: 398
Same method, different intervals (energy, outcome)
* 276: 404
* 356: 423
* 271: 405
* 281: 403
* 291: 418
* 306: 407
